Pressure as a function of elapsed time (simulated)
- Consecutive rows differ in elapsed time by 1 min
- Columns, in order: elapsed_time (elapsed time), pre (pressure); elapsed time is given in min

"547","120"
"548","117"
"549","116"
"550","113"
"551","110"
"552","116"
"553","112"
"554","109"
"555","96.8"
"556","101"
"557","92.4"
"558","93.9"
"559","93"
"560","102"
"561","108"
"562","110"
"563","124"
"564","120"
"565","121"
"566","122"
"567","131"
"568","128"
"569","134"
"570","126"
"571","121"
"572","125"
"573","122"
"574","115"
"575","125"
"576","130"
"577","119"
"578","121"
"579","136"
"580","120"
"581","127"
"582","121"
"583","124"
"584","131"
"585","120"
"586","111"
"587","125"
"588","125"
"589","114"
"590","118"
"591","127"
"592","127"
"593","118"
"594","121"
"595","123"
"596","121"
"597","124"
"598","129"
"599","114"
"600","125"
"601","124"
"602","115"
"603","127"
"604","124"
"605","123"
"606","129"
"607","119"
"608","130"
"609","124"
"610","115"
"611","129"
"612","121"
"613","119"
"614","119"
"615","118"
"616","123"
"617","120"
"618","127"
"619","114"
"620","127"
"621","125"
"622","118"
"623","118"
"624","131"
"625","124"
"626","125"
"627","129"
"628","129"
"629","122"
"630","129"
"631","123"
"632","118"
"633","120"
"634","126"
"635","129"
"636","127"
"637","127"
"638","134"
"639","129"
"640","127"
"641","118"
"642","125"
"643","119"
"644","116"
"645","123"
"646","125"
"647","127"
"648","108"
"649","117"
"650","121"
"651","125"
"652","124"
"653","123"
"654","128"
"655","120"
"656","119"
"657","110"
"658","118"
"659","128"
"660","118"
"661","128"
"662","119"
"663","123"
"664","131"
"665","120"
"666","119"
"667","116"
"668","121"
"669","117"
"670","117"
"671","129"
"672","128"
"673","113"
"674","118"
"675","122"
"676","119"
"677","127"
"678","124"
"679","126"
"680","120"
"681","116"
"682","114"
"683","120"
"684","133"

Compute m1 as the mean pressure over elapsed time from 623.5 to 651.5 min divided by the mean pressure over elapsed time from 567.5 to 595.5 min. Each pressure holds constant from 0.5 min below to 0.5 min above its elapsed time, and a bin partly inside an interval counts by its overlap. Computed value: 1.0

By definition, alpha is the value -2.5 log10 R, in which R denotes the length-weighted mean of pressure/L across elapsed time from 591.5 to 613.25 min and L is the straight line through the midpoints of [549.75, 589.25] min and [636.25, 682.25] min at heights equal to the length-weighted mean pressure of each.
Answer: -0.034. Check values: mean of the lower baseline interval 117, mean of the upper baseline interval 122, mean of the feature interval 123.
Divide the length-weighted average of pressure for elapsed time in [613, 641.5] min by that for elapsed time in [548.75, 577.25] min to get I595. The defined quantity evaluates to 1.1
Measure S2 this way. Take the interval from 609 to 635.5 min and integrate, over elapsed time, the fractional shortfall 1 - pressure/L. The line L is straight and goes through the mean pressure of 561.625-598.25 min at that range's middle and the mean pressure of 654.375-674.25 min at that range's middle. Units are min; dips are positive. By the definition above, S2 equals -0.2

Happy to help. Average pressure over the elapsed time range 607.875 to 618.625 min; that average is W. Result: 122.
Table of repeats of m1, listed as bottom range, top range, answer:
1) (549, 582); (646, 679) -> 1.04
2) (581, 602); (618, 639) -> 1.02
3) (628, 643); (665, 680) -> 0.97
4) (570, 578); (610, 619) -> 0.99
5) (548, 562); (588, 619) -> 1.16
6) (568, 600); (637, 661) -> 0.99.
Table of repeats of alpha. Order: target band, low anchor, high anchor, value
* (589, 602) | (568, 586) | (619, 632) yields 0.02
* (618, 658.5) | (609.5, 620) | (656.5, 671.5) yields -0.02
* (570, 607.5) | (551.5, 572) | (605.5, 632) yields -0.04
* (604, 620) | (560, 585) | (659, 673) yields 0.00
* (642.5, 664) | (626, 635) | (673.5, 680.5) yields 0.02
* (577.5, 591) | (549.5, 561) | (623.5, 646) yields -0.10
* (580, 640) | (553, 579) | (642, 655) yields -0.04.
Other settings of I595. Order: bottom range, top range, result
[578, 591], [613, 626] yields 0.99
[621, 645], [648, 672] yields 0.97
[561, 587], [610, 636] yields 1.00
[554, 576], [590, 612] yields 1.07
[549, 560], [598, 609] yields 1.18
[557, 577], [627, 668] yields 1.04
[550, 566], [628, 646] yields 1.15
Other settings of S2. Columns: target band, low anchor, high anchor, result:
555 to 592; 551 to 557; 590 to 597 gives -1.5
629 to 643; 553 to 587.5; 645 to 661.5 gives -0.5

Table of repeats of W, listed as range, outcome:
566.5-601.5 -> 123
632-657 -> 123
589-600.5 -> 122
